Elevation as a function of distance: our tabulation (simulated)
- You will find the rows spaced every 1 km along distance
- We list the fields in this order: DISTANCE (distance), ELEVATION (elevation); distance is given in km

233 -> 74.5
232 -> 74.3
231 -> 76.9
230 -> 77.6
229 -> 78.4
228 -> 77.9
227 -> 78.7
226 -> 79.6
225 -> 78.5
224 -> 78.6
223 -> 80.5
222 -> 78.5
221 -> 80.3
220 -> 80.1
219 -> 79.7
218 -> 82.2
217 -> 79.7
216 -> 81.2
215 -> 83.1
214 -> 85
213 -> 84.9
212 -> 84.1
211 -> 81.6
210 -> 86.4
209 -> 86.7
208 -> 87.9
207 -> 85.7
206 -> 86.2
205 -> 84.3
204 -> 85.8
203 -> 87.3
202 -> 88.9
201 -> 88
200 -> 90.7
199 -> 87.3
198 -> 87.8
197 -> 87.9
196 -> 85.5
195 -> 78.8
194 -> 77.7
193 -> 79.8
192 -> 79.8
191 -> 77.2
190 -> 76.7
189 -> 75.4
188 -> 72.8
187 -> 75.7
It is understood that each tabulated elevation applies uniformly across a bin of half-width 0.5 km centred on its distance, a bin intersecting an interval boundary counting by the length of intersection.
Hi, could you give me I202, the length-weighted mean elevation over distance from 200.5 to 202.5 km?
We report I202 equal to 88.5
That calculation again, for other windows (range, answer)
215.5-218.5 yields 81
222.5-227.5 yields 79.2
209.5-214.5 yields 84.4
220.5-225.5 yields 79.3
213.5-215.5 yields 84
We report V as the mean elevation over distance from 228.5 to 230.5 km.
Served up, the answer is 78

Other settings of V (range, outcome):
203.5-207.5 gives 85.5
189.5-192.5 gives 77.9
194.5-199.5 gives 85.5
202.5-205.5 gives 85.8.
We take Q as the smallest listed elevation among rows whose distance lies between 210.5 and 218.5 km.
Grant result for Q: 79.7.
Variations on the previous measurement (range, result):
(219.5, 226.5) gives 78.5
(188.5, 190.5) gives 75.4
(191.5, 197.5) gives 77.7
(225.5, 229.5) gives 77.9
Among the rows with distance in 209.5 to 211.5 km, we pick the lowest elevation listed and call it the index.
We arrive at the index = 81.6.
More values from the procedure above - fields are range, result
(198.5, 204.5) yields 85.8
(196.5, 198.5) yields 87.8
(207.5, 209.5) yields 86.7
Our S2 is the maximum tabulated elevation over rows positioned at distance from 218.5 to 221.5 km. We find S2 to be 80.3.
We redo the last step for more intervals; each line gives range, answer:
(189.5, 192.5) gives 79.8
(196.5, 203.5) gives 90.7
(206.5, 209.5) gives 87.9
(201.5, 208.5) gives 88.9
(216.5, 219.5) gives 82.2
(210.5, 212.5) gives 84.1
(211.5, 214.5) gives 85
